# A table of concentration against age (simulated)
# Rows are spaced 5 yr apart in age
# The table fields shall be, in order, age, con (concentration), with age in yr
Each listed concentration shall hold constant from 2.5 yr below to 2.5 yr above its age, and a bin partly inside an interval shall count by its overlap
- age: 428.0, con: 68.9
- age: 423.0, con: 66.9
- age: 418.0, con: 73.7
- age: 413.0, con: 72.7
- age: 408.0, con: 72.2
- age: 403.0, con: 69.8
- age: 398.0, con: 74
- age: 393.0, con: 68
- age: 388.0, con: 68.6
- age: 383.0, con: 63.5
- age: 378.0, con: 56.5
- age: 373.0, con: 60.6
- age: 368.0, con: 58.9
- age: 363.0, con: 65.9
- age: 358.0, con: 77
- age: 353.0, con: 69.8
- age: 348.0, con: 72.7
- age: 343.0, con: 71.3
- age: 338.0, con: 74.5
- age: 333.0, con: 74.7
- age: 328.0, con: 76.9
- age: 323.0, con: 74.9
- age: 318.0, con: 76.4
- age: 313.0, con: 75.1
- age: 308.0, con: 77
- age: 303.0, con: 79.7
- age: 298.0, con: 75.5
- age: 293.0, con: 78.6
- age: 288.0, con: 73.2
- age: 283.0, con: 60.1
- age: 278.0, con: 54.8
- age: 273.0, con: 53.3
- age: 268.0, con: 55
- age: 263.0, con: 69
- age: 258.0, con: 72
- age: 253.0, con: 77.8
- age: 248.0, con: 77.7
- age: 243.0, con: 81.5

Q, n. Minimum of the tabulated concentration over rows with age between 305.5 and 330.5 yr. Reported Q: 74.9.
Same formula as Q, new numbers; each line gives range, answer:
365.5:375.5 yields 58.9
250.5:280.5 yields 53.3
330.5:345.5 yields 71.3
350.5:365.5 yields 65.9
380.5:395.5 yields 63.5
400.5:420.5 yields 69.8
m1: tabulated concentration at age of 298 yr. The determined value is 75.5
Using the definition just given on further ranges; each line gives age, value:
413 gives 72.7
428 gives 68.9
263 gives 69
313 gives 75.1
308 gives 77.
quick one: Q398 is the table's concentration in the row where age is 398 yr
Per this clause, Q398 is 74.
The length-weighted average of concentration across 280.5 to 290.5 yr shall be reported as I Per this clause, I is 66.7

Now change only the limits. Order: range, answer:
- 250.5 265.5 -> 72.9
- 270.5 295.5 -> 64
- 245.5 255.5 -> 77.8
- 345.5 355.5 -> 71.2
